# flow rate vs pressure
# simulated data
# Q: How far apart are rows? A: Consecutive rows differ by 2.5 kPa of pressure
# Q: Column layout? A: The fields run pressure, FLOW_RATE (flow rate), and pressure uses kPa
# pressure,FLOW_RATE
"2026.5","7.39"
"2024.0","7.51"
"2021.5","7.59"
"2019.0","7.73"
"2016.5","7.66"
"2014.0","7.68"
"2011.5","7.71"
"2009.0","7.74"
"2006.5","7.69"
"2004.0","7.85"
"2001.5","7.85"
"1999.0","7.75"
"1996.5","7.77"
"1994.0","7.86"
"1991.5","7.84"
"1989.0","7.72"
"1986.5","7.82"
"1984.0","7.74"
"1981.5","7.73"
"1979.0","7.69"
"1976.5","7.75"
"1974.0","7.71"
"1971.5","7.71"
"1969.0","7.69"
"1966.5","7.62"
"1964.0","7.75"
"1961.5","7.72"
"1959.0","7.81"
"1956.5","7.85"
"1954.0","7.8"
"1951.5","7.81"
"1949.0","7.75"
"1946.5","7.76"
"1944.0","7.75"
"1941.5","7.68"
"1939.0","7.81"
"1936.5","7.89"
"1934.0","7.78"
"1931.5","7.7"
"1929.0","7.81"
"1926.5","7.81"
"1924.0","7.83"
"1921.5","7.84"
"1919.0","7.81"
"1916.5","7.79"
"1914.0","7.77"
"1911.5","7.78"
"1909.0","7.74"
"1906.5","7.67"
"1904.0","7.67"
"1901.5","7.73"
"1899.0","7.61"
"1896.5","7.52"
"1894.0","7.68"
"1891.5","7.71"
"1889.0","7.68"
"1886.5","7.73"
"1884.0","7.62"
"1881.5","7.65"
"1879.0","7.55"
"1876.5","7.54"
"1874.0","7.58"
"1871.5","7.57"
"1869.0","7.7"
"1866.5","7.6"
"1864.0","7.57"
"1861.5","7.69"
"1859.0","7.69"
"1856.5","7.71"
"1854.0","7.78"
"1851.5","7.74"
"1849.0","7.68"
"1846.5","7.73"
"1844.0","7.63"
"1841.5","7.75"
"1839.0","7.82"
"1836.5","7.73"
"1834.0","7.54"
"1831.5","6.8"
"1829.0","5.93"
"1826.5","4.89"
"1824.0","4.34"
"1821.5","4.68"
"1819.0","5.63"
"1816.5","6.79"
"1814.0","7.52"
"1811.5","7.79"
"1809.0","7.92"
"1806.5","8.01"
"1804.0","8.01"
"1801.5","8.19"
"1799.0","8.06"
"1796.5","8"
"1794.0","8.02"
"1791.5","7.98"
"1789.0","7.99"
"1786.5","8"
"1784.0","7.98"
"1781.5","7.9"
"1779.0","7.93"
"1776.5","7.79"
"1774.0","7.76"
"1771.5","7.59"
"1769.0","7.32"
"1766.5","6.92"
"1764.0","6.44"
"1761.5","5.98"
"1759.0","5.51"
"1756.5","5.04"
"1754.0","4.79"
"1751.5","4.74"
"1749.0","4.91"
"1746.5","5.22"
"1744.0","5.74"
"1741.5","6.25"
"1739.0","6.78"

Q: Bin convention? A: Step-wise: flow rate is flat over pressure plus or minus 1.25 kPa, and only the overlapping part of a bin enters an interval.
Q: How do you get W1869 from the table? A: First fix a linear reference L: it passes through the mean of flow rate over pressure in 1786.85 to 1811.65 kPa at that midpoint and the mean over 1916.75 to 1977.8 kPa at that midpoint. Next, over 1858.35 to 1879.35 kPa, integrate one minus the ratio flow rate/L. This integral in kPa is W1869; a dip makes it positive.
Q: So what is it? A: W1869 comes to 0.8 kPa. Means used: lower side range 8.01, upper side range 7.77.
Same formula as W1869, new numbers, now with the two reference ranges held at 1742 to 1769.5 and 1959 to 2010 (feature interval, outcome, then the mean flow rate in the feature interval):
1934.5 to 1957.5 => -1.2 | 7.79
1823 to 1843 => -0.8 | 6.64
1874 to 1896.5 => -2.6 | 7.63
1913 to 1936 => -1.9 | 7.8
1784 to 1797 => -4.4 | 8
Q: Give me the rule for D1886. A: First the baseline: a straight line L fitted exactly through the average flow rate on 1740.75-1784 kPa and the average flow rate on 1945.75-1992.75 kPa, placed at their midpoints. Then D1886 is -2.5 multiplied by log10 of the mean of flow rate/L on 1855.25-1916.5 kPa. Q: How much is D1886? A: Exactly -0.067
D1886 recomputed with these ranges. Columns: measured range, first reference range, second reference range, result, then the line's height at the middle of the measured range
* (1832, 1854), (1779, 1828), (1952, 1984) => -0.044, 7.37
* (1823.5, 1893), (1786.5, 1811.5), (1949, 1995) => 0.075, 7.92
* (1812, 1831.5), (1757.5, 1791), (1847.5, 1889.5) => 0.270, 7.48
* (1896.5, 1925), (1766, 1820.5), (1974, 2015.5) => -0.001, 7.73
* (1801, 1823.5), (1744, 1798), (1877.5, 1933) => 0.008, 7.1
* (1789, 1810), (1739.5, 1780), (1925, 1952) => -0.214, 6.59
